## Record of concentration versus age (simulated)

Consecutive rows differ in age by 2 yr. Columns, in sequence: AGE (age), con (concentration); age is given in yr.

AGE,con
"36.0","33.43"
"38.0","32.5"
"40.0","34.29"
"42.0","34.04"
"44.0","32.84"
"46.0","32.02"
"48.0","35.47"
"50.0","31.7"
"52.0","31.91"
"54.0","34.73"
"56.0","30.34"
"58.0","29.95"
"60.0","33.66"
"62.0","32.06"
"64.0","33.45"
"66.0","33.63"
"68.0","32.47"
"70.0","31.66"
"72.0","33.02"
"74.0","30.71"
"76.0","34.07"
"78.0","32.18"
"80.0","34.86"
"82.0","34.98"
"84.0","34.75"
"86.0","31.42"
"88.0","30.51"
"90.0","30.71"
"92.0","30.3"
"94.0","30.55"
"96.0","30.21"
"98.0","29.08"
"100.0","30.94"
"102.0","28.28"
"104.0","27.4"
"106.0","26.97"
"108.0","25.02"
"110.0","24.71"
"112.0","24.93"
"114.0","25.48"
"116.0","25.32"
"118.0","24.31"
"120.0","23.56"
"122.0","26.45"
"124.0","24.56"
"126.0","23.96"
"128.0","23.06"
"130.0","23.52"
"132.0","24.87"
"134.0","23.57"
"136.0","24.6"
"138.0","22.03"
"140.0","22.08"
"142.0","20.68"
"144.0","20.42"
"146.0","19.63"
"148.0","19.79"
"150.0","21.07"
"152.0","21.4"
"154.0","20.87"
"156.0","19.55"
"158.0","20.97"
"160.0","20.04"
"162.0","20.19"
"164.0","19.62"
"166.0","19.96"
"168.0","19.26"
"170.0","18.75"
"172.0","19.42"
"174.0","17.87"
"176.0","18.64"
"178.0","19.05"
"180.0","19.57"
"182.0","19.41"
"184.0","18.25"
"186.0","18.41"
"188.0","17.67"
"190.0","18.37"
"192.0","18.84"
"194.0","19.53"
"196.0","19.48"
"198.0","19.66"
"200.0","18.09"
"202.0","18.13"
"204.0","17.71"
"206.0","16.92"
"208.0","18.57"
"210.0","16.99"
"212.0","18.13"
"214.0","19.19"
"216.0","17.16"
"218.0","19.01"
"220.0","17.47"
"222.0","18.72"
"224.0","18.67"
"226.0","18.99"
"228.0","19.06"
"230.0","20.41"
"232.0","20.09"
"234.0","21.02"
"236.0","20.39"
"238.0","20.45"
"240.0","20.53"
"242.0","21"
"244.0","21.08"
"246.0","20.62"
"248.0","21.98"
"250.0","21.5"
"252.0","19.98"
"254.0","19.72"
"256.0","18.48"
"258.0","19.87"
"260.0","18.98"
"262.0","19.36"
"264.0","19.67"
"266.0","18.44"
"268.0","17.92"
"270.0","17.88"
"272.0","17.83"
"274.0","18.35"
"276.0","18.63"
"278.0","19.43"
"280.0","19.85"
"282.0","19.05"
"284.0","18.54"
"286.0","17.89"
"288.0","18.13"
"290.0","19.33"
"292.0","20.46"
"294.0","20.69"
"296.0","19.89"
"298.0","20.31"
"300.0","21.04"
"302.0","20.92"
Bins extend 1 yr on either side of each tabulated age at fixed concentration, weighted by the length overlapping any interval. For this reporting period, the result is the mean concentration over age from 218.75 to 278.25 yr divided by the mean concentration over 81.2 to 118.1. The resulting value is 0.68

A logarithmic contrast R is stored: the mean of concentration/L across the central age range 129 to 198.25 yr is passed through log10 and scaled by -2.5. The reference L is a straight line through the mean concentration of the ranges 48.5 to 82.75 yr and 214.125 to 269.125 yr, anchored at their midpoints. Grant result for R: 0.25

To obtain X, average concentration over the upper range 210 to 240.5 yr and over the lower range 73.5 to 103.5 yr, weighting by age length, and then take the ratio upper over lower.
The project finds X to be 0.6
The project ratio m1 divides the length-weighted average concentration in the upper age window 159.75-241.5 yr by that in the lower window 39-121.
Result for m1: 0.62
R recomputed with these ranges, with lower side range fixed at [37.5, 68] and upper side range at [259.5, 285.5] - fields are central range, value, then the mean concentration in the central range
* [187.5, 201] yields 0.25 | 18.8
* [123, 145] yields 0.20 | 23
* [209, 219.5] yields 0.24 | 18.1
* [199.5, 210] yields 0.28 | 17.8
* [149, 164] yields 0.26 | 20.5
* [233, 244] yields 0.01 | 20.7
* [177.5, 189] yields 0.29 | 18.7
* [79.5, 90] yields -0.07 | 33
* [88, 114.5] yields 0.06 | 28.2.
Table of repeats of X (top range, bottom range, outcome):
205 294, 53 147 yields 0.68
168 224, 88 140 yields 0.71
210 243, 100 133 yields 0.76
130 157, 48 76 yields 0.67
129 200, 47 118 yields 0.66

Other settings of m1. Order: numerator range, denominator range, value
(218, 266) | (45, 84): 0.61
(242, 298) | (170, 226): 1.05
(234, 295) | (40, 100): 0.60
